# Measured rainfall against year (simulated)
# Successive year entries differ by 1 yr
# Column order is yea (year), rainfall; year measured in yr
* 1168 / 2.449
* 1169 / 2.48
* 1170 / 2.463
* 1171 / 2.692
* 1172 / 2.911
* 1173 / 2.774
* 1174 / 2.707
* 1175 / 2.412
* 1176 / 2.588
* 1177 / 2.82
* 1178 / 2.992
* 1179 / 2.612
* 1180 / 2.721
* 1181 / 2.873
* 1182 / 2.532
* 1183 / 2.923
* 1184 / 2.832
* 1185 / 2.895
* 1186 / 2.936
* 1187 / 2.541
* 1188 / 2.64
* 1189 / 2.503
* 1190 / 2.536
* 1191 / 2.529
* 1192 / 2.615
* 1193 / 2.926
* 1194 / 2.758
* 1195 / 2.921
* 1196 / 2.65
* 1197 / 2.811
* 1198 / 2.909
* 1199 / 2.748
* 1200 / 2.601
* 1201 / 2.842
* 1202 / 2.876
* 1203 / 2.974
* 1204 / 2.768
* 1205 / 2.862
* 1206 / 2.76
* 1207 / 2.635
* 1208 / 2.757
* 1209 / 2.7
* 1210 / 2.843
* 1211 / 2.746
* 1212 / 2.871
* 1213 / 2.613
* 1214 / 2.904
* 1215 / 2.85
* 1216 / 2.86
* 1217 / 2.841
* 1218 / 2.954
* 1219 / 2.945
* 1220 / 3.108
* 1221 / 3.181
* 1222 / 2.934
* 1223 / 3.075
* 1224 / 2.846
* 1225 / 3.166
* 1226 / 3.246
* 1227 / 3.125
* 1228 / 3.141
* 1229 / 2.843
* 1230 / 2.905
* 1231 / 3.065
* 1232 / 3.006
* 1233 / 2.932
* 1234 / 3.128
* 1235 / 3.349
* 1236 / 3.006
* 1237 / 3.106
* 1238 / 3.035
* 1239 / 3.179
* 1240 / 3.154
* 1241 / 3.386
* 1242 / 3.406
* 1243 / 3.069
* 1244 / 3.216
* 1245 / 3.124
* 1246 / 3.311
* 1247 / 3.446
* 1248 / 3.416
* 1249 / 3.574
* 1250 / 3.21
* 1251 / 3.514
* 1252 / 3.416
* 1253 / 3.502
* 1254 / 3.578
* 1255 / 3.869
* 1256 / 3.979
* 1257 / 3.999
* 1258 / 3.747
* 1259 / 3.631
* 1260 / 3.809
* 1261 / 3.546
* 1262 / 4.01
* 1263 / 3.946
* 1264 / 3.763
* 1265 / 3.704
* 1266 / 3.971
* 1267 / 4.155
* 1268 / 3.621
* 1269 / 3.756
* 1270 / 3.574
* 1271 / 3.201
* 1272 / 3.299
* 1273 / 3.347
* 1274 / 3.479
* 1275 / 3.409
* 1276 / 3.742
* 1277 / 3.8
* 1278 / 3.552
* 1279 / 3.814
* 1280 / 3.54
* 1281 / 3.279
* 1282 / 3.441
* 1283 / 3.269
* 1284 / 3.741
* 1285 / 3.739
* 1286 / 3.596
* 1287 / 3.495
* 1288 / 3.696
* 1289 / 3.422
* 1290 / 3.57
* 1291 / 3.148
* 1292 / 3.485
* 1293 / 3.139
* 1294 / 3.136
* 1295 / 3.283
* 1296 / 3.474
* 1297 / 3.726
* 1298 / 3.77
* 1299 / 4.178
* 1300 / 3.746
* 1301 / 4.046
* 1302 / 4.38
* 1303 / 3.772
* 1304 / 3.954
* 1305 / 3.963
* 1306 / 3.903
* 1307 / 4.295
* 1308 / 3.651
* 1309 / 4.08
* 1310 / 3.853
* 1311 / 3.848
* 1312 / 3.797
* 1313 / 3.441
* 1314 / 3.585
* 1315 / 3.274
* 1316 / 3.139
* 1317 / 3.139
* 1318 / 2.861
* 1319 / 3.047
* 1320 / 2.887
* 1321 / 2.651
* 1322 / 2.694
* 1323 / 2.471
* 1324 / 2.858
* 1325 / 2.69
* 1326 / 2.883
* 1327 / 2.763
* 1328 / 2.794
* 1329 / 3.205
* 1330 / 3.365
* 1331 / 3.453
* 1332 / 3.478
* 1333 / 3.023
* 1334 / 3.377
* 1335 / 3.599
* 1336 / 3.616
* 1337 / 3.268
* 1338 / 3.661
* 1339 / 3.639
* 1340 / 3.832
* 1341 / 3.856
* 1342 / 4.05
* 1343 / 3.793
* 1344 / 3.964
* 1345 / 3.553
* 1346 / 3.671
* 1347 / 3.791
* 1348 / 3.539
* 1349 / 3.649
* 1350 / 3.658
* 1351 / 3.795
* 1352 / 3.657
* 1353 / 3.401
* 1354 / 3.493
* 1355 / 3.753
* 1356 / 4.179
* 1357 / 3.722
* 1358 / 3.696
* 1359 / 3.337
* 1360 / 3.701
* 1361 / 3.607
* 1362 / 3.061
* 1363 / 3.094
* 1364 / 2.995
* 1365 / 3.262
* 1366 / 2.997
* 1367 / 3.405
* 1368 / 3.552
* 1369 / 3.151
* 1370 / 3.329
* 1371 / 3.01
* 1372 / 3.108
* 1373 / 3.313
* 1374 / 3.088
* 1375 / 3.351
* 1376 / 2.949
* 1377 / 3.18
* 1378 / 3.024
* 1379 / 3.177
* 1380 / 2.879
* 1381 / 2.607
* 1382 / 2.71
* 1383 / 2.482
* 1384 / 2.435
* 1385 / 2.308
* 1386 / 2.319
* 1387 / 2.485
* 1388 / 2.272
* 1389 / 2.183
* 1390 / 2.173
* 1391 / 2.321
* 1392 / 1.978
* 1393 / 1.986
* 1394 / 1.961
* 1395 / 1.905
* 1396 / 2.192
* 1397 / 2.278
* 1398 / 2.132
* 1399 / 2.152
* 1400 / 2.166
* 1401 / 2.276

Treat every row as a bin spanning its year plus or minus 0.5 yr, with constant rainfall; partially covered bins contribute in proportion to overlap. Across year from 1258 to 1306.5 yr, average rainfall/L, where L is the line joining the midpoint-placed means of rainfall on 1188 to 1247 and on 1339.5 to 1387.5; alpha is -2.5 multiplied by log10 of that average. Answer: -0.176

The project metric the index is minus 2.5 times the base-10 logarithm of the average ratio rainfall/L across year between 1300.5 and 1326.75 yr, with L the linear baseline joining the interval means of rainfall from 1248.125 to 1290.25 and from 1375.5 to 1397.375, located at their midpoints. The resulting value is -0.08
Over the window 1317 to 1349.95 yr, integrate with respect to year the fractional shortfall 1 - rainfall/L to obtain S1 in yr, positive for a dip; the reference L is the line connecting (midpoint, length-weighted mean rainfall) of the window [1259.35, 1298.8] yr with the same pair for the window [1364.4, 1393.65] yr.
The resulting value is -1.8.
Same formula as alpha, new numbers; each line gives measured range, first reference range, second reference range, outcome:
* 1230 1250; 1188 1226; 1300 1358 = -0.066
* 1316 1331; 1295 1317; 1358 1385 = 0.231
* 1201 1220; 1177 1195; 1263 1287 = 0.055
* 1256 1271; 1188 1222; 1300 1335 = -0.217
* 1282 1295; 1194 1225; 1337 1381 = -0.092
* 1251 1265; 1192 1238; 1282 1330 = -0.184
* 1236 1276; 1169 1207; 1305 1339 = -0.164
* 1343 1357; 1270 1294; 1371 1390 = -0.235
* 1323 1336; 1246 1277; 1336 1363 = 0.171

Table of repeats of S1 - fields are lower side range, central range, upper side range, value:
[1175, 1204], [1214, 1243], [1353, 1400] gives -2.99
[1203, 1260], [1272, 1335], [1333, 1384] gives -3.06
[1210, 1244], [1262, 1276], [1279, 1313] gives -0.93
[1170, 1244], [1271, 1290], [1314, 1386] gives -2.81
